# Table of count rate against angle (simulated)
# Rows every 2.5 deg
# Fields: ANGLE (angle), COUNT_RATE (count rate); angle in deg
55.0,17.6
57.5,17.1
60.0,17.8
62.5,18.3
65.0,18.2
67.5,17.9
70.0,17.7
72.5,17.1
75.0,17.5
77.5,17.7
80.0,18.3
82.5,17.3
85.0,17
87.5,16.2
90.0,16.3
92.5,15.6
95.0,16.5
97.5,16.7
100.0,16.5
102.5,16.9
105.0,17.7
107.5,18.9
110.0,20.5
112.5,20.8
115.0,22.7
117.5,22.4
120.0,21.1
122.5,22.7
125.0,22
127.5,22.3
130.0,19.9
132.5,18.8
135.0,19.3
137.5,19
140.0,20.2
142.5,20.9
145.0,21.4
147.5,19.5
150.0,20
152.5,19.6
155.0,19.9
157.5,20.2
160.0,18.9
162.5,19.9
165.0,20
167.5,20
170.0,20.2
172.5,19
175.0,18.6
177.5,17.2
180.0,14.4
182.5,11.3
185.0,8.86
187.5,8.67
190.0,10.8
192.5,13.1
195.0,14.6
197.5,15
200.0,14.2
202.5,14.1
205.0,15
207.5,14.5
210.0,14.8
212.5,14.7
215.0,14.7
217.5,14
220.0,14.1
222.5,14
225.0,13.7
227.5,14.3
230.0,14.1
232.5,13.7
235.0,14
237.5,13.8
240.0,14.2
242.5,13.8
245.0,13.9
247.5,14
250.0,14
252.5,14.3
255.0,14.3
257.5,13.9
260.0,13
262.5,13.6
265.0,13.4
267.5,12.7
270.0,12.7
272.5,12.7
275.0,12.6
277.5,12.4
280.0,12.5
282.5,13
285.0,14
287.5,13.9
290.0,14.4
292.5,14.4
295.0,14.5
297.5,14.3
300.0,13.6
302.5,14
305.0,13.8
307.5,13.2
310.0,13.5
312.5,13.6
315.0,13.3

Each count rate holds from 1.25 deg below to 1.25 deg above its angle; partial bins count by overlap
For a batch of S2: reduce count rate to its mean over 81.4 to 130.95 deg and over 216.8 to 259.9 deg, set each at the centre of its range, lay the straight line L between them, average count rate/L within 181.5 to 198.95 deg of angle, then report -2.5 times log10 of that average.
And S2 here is 0.32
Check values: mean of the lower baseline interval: 19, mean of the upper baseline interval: 14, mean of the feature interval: 11.8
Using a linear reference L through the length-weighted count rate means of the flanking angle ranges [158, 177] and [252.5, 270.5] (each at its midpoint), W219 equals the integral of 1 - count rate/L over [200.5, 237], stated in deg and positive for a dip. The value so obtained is 4.3 deg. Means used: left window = 19.4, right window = 13.5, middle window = 14.3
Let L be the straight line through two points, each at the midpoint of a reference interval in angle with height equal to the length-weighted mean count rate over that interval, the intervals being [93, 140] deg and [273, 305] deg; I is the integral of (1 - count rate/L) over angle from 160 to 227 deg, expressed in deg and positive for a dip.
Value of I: 7.7 deg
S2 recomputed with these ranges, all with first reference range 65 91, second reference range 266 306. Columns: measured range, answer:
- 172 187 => 0.080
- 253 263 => 0.019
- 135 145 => -0.235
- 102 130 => -0.242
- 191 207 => 0.059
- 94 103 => 0.022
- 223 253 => 0.030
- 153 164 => -0.237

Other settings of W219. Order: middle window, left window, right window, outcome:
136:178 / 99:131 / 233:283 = -3.2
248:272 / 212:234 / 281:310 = 0.8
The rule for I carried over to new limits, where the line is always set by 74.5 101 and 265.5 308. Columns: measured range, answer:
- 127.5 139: -2.5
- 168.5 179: -2.2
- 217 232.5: 0.5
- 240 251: 0.2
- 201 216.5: 0.2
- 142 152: -2.8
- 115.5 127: -4.1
